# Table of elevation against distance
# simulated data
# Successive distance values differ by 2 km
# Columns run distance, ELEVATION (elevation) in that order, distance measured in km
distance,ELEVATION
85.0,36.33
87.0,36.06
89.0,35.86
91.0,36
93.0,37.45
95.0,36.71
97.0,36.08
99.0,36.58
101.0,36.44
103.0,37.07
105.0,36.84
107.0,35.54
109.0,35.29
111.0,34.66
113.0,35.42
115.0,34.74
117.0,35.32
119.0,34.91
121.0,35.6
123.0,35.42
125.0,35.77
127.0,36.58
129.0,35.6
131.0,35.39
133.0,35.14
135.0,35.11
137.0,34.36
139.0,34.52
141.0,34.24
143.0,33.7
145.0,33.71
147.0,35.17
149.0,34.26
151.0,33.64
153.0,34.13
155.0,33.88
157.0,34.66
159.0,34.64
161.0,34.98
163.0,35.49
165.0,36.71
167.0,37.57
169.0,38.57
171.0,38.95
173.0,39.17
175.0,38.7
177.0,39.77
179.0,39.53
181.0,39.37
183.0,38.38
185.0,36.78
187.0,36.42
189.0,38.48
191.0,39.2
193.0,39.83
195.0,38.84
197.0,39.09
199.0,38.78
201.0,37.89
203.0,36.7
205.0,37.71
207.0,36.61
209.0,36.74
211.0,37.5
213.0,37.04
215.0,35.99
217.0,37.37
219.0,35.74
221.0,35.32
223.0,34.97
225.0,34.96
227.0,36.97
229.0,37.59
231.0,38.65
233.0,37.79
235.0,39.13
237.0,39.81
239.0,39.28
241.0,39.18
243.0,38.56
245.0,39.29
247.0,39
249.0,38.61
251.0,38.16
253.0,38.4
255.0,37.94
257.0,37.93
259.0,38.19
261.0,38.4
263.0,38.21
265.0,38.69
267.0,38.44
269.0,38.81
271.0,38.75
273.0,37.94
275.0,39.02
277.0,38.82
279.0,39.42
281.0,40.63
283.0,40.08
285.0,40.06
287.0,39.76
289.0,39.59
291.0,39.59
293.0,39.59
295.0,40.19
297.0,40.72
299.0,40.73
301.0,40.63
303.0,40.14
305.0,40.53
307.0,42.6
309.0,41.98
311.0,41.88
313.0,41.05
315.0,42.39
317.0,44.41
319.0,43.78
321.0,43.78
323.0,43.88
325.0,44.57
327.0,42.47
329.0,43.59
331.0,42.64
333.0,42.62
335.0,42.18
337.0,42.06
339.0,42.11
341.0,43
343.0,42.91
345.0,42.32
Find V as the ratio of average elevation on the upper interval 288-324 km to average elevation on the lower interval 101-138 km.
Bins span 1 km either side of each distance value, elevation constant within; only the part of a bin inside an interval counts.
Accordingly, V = 1.17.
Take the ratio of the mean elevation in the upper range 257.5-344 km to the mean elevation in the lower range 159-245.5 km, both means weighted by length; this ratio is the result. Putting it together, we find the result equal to 1.08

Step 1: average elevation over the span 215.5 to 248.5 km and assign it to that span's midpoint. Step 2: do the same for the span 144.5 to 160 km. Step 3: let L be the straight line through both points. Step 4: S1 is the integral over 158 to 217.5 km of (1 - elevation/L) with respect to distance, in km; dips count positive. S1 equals -3.3 km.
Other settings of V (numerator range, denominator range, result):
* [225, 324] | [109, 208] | 1.09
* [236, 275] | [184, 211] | 1.02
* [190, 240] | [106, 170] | 1.07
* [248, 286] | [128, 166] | 1.12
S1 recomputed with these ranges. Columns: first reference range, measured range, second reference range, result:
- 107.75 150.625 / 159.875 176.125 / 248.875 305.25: -0.64 km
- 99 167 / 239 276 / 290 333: 1.26 km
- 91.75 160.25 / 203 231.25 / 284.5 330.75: 1.37 km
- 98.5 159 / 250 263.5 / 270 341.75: 0.48 km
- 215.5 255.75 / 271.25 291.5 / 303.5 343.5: 0.45 km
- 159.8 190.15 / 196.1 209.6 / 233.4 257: 0.21 km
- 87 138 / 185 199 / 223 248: -0.44 km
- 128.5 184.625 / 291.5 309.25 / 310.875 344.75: 0.47 km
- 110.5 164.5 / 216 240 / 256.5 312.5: 0.36 km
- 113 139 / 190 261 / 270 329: 1.34 km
